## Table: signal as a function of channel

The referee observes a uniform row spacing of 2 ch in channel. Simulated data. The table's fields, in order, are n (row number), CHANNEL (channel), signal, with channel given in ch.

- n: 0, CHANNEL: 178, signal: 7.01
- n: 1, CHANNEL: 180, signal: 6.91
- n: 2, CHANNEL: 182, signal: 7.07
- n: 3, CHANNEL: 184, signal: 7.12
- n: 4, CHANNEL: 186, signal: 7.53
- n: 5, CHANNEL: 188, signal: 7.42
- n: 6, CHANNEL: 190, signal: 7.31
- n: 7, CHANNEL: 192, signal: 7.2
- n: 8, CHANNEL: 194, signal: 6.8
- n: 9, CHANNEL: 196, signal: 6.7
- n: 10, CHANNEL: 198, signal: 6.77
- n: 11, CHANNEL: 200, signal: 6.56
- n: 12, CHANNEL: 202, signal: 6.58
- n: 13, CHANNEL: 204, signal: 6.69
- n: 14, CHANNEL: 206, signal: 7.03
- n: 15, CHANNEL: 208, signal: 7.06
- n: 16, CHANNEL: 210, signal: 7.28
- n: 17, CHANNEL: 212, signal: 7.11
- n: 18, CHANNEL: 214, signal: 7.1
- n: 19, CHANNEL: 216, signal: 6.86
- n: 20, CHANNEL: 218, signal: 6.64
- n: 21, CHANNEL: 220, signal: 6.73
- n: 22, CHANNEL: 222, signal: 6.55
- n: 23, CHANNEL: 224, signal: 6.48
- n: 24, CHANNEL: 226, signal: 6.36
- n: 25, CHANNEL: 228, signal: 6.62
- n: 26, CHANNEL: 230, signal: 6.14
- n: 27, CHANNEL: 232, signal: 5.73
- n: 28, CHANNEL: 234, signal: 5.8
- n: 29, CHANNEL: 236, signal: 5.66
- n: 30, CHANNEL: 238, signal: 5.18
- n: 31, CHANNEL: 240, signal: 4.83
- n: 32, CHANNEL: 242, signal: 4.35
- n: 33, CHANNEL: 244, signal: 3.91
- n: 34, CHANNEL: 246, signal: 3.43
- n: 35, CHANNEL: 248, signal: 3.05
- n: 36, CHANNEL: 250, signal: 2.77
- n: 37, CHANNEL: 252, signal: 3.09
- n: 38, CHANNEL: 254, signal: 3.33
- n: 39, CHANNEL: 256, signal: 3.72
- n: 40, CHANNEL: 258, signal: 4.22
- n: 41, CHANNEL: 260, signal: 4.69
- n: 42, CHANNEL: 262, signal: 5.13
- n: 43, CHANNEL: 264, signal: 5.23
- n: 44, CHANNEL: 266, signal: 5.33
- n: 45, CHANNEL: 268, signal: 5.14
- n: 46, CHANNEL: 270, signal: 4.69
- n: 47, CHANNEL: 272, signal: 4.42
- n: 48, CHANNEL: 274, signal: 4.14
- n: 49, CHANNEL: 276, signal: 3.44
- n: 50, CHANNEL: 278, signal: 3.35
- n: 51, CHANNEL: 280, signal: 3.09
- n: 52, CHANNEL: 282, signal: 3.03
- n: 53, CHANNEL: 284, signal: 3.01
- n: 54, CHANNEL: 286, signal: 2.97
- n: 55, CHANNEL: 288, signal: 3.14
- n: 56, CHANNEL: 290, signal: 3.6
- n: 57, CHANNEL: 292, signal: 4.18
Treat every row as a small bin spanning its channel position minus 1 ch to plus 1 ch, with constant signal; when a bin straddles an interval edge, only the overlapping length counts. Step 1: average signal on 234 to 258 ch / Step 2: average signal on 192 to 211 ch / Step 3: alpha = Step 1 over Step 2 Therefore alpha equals 0.59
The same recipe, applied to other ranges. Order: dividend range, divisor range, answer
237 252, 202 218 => 0.56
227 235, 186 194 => 0.83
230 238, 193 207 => 0.85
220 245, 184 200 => 0.80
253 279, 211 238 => 0.68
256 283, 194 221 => 0.62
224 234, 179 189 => 0.86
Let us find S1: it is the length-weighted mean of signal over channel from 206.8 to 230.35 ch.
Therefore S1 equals 6.76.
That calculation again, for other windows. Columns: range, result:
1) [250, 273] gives 4.38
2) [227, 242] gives 5.62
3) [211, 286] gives 4.85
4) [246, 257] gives 3.21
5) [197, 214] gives 6.9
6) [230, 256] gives 4.31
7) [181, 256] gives 5.99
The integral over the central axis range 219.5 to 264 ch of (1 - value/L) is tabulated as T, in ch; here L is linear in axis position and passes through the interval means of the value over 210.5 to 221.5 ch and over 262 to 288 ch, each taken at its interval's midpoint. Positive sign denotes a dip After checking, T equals 6.2 ch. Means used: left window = 6.89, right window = 4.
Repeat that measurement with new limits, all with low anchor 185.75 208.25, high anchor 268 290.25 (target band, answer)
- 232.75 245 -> 0.67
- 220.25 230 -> -1.14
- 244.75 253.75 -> 3.16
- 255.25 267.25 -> -1.22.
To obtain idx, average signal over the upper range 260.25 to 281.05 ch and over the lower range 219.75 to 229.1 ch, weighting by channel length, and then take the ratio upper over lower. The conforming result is 0.67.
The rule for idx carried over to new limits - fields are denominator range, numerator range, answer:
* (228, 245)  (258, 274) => 0.92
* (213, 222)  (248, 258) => 0.49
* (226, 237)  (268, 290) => 0.60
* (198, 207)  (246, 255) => 0.46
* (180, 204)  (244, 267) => 0.57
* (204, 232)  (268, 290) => 0.54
